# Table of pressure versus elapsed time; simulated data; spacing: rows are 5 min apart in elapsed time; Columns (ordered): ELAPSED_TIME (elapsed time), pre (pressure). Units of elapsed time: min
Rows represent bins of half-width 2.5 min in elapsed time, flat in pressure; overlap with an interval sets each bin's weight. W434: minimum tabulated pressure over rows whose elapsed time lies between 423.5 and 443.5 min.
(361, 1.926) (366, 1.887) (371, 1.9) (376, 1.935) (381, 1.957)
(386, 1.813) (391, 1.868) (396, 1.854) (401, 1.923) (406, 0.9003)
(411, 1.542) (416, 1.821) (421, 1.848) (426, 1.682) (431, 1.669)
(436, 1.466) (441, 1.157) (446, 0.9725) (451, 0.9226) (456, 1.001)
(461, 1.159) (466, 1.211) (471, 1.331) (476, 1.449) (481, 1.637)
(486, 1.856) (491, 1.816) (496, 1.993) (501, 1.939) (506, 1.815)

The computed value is 1.157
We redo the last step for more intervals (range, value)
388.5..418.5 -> 0.9003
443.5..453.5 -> 0.9226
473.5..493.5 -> 1.449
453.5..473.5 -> 1.001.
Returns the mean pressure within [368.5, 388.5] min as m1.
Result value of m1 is 1.9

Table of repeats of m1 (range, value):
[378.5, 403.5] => 1.88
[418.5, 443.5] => 1.56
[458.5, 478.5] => 1.29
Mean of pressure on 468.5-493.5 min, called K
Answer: 1.62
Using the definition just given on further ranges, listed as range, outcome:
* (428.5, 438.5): 1.57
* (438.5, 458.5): 1.01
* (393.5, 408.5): 1.56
